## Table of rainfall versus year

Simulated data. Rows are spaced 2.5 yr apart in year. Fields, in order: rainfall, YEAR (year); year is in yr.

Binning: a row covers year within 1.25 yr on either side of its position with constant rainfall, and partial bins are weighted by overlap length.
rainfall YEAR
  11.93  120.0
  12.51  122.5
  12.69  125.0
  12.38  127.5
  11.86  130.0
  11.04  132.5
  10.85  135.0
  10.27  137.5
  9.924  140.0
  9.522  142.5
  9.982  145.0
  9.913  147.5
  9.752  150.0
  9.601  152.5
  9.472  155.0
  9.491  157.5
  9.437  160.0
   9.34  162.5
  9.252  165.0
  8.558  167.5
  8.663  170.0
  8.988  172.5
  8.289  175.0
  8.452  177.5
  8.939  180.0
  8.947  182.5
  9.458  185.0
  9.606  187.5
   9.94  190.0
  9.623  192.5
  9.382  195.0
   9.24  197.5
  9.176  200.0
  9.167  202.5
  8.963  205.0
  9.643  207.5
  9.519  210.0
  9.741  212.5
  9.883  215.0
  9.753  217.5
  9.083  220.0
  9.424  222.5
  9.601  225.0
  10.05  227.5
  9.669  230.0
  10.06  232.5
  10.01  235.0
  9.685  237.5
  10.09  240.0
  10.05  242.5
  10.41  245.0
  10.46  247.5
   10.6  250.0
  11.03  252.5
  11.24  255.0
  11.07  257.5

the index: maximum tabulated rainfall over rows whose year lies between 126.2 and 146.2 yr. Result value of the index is 12.38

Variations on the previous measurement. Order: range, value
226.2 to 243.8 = 10.09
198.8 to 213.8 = 9.741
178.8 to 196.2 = 9.94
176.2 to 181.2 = 8.939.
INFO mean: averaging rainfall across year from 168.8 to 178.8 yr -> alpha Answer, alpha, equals 8.6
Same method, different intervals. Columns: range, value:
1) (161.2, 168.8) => 9.05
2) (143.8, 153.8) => 9.81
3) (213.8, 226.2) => 9.55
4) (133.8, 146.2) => 10.1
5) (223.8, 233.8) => 9.85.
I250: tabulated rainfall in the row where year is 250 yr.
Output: 10.6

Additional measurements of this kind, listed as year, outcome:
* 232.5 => 10.06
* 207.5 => 9.643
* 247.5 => 10.46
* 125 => 12.69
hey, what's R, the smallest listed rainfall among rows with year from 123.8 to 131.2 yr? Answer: 11.86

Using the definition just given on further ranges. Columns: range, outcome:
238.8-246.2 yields 10.05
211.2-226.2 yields 9.083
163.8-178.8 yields 8.289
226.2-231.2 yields 9.669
